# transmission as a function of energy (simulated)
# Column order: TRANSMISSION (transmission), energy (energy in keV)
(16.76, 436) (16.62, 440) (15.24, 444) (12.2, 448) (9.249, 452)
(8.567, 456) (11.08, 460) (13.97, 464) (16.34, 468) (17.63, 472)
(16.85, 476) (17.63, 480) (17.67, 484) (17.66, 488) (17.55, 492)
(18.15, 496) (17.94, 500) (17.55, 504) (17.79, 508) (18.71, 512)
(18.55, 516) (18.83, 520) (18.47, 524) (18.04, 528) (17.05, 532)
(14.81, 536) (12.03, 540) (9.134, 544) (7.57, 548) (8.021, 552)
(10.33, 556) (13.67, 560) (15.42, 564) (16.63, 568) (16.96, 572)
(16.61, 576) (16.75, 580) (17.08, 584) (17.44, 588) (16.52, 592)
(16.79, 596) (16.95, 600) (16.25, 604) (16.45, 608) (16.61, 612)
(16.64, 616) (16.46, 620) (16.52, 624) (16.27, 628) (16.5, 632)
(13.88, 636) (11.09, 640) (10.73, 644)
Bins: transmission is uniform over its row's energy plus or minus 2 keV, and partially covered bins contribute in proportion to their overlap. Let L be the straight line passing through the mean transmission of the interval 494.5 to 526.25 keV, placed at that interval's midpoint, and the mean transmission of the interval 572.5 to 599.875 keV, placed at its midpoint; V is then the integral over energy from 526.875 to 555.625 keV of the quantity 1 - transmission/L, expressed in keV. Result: 9.1 keV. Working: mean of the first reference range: 18.2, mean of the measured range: 12.1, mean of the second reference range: 16.9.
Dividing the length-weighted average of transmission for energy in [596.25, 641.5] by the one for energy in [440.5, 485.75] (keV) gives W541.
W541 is 1.1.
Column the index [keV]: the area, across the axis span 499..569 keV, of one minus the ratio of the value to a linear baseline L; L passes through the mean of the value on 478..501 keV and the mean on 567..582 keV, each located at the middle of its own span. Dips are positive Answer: 9.3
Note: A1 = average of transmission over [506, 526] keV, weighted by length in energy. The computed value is 18.5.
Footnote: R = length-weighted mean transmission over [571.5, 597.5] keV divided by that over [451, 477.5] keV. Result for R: 1.25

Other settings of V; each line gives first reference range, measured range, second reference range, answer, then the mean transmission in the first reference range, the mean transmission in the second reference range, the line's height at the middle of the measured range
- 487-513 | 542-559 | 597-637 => 8.1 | 17.9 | 16.3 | 17.2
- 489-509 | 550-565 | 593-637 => 4.8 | 17.8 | 16.4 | 17.1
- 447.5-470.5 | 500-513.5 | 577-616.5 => -4.3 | 12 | 16.7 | 13.7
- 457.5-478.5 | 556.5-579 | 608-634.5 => 0.6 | 15.1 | 16.4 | 16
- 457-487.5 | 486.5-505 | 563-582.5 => -2.2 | 15.7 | 16.5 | 15.9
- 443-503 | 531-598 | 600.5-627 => 7.7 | 15.2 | 16.5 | 16.1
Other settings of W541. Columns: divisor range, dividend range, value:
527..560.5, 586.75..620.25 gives 1.38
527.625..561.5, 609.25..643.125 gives 1.28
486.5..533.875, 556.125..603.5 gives 0.90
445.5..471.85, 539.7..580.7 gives 1.05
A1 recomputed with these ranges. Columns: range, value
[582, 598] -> 17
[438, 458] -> 12.4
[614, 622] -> 16.6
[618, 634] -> 16.4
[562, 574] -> 16.3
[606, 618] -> 16.6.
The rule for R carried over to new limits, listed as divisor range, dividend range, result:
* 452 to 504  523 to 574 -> 0.87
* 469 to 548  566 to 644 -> 0.96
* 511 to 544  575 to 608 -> 1.02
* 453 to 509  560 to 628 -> 1.03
